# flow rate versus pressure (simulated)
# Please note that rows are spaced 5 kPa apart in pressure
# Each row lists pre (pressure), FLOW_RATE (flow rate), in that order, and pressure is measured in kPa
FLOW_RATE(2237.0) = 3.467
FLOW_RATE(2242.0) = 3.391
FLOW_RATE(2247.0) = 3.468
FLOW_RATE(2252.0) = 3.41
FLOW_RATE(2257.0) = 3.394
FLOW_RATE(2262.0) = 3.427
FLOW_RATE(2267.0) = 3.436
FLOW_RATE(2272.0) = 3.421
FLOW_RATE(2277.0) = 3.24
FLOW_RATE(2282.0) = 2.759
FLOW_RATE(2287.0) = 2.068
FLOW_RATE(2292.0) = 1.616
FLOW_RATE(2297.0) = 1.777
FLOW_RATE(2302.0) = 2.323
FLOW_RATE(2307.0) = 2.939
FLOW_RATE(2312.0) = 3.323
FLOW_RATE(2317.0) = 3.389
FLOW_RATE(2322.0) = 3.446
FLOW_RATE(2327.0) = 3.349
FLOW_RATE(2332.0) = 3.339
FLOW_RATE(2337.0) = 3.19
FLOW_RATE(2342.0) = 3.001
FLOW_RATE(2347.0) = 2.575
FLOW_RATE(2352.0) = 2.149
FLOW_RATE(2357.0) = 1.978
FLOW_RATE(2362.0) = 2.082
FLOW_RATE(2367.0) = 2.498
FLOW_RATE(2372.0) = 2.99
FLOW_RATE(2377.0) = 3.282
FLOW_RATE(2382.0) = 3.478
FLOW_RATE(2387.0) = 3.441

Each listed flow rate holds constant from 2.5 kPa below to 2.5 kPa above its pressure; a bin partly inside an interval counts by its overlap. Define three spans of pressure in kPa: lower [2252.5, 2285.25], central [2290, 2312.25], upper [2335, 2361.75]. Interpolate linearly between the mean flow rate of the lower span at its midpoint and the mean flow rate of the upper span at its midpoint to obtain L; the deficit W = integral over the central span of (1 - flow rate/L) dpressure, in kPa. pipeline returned 4.7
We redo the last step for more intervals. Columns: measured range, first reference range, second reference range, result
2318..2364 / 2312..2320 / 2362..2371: 2.1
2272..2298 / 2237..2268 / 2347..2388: 6.5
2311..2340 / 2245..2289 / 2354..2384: -4.3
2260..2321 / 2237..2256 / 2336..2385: 6.4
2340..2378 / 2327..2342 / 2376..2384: 9.0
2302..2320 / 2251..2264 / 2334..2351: -0.2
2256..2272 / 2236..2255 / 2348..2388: -0.5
